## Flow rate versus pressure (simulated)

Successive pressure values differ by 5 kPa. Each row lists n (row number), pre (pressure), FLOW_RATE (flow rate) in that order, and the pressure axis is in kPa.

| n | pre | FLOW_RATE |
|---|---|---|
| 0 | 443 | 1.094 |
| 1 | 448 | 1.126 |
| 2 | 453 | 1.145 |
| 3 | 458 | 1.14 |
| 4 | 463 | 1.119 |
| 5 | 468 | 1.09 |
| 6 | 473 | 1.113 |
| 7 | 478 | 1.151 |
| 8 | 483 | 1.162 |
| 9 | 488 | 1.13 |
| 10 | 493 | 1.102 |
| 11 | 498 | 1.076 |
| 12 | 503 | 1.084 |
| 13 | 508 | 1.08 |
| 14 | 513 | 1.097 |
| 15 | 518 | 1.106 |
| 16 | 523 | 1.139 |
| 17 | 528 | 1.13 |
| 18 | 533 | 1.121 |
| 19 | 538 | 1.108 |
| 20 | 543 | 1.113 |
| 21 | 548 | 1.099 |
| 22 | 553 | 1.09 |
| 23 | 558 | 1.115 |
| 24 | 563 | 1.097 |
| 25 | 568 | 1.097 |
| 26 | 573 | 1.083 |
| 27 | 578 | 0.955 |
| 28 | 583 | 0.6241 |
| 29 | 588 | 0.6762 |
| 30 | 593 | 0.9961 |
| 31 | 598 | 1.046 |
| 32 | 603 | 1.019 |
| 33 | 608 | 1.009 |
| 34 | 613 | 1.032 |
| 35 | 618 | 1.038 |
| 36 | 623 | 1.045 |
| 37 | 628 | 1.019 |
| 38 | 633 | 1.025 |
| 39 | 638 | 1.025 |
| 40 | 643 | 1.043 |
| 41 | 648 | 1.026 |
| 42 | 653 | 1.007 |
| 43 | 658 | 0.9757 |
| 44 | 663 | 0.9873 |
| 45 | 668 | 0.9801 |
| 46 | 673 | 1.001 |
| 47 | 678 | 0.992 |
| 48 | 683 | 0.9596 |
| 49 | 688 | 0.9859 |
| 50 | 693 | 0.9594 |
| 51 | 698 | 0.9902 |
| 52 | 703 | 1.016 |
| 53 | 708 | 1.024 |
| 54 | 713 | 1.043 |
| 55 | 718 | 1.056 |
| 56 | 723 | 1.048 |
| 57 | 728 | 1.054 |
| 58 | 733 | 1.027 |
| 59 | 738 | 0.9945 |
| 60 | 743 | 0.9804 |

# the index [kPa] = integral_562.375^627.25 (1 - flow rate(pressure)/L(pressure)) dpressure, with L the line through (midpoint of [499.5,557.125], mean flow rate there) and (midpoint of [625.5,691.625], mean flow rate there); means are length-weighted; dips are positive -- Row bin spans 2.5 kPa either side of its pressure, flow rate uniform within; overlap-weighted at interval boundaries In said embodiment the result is 4.7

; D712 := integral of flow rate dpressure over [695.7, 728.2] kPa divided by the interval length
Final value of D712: 1.03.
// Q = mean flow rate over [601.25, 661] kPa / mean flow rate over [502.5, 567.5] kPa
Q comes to 0.92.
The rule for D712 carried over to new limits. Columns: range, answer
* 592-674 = 1.02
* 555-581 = 1.06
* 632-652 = 1.03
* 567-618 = 0.954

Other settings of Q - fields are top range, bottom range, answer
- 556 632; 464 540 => 0.89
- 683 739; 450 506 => 0.91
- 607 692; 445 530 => 0.90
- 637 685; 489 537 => 0.90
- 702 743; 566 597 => 1.13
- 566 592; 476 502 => 0.79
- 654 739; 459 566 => 0.91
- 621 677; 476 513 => 0.91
